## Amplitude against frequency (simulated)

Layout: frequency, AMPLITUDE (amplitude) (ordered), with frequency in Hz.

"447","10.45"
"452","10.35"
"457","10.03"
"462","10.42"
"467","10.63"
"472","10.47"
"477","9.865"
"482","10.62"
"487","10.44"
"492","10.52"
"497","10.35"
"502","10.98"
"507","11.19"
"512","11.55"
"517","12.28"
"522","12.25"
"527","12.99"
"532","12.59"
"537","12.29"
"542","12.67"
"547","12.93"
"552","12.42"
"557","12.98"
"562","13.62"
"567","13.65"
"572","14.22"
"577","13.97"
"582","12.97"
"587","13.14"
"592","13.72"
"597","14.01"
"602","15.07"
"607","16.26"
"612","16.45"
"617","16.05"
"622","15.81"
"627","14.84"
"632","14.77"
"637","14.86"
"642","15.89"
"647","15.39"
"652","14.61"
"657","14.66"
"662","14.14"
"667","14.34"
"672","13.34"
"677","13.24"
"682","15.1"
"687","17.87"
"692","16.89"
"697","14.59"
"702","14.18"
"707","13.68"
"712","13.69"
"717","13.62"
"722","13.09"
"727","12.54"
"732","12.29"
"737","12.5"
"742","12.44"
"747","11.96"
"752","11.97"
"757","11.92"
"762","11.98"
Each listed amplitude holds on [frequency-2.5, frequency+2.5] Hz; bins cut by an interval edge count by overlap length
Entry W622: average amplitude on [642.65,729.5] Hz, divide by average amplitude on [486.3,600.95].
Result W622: 1.1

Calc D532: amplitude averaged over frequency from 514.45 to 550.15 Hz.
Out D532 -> 12.6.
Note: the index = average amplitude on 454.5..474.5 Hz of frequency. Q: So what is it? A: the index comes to 10.4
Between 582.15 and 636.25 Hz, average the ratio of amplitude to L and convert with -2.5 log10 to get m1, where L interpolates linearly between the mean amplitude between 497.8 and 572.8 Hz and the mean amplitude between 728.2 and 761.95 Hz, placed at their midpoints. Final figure -0.20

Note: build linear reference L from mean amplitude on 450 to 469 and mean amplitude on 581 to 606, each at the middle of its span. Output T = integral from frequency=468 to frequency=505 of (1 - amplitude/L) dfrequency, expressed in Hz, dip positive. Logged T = 2.0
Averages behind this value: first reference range 10.4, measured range 10.5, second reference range 14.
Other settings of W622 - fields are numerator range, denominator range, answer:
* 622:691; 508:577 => 1.17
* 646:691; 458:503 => 1.42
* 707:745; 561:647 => 0.88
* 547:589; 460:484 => 1.28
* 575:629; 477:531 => 1.31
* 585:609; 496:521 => 1.27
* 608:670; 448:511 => 1.44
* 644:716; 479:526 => 1.31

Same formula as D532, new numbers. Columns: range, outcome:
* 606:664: 15.3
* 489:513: 10.9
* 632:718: 14.7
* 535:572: 13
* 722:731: 12.7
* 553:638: 14.5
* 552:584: 13.5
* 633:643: 15.2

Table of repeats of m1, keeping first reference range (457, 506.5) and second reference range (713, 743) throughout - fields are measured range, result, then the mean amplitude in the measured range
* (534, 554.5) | -0.14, 12.6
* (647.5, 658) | -0.22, 14.8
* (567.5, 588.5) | -0.19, 13.6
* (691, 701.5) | -0.22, 15.3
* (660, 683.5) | -0.14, 14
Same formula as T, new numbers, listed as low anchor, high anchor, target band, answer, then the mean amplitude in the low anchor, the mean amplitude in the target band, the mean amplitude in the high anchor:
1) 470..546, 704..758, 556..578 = -3.61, 11.4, 13.7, 12.7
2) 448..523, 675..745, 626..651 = -4.22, 10.8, 15.1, 14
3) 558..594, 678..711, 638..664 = -0.61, 13.6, 14.9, 15.2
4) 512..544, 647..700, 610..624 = -2.17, 12.4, 16.1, 14.9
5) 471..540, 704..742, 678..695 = -4.68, 11.3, 16.3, 13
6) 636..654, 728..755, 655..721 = -3.09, 15.2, 14.5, 12.2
